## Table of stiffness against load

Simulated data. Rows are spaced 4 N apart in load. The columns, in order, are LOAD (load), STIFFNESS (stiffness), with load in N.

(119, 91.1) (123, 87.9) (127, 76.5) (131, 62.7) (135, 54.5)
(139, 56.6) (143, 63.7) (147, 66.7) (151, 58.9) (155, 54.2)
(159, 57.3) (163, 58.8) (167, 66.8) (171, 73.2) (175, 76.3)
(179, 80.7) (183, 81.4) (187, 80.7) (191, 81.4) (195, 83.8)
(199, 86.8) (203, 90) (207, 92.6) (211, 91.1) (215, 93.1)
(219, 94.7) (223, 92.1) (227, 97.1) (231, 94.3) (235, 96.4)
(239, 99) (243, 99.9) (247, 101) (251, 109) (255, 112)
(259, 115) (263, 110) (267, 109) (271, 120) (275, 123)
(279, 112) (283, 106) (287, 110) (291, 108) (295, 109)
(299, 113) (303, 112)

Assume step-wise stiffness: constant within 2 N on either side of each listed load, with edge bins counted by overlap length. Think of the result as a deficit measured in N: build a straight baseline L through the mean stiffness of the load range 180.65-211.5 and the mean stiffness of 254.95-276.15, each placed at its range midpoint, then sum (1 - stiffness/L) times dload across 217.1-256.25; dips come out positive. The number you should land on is 1.3 N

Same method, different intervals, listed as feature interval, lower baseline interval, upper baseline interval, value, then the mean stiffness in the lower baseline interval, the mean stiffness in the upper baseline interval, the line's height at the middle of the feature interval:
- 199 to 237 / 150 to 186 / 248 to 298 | -1.9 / 68.1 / 112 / 88.9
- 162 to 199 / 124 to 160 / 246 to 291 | 0.2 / 62.1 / 112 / 77.2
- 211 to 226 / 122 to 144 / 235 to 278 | 0.4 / 66.2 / 109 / 96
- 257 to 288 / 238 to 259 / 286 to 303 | -1.5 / 105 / 110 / 108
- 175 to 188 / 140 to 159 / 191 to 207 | -0.5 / 60.3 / 86.9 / 77.5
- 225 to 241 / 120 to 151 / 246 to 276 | 0.9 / 67.2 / 112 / 102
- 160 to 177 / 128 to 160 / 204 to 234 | 0.7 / 59.9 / 93.5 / 70.9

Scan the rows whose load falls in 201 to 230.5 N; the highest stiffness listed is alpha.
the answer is 97.1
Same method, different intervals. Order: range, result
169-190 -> 81.4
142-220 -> 94.7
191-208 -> 92.6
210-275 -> 123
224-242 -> 99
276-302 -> 113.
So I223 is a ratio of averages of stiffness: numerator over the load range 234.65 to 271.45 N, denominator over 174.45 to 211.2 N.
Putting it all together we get 1.3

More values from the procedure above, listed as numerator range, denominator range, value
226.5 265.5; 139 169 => 1.71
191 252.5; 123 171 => 1.49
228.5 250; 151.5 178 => 1.52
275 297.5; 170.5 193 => 1.39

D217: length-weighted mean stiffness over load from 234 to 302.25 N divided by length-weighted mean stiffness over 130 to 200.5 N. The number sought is 1.58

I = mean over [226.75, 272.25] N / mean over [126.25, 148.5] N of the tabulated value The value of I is 1.7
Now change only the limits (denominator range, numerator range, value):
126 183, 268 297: 1.73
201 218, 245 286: 1.22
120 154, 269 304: 1.70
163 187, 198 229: 1.24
